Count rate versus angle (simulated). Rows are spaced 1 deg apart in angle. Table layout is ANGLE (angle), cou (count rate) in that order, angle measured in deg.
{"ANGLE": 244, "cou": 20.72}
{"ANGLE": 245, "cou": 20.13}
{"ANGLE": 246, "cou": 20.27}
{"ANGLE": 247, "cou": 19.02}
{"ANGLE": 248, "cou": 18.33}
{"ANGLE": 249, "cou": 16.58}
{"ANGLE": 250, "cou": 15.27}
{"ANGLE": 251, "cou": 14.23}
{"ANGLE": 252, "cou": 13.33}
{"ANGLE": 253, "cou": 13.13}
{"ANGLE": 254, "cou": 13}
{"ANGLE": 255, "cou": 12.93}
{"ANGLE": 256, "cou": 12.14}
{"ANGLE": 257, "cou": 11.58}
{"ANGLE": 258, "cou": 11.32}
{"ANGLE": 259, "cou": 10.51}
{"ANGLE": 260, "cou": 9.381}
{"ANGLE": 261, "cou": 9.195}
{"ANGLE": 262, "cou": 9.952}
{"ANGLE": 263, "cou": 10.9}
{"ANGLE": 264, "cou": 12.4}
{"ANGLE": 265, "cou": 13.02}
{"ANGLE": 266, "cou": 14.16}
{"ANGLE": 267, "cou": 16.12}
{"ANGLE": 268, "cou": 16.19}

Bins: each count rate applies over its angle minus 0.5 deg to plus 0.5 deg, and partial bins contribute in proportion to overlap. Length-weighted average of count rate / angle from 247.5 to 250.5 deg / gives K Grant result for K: 16.7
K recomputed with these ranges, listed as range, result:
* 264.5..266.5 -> 13.6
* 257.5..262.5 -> 10.1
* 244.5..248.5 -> 19.4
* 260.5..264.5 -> 10.6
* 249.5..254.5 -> 13.8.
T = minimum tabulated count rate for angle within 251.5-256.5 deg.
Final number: 12.14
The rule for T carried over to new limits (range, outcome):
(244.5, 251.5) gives 14.23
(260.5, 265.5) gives 9.195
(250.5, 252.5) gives 13.33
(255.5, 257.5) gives 11.58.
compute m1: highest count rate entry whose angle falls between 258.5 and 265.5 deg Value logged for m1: 13.02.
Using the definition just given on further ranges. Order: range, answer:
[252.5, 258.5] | 13.13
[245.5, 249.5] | 20.27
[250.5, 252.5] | 14.23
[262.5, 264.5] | 12.4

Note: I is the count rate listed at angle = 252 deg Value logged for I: 13.33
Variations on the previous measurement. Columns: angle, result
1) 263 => 10.9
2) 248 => 18.33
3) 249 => 16.58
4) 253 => 13.13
